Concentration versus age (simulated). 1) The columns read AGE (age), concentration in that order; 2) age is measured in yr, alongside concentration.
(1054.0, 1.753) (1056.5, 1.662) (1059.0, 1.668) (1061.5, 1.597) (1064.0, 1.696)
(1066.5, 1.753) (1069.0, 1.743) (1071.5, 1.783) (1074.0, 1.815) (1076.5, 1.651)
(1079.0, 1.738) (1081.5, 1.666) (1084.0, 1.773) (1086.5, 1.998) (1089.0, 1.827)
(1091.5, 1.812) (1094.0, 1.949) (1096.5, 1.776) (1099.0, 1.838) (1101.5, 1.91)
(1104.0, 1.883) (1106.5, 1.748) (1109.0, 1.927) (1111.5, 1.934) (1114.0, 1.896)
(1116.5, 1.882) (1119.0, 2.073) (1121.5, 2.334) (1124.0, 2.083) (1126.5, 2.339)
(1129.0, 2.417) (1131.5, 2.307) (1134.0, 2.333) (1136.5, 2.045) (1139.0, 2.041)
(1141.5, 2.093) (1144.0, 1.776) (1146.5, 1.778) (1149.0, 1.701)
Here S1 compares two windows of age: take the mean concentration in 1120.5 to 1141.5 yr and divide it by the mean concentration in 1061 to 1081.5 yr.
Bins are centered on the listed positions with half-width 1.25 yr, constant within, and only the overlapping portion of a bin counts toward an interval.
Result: 1.3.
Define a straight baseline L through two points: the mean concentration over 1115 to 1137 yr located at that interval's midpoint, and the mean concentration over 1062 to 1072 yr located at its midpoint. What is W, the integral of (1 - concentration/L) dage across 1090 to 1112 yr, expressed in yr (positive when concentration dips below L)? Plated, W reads 1.5 yr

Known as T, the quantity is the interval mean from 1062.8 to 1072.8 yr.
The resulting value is 1.74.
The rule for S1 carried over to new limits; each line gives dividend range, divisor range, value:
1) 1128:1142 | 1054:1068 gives 1.31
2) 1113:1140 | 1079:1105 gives 1.18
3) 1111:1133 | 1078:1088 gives 1.20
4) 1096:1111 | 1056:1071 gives 1.10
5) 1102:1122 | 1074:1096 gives 1.08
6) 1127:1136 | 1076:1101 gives 1.28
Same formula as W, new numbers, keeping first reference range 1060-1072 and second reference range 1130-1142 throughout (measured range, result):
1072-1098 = 0.5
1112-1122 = 0.2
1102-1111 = 0.5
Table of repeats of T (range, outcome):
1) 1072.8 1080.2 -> 1.73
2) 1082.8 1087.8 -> 1.89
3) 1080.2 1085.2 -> 1.72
